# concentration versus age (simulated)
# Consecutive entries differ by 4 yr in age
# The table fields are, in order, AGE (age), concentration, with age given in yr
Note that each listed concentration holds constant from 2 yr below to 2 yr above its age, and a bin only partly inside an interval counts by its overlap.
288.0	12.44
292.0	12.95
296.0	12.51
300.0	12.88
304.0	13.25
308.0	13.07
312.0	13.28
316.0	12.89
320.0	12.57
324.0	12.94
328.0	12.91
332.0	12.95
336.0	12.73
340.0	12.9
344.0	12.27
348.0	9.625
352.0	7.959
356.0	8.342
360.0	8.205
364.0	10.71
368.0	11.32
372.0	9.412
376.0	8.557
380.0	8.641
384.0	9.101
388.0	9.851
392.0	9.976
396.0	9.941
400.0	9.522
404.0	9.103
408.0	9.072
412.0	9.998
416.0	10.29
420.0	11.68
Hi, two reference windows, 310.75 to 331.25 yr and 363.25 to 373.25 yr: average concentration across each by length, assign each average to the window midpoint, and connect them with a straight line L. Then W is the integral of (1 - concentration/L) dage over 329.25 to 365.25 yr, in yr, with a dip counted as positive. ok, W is 3.0 yr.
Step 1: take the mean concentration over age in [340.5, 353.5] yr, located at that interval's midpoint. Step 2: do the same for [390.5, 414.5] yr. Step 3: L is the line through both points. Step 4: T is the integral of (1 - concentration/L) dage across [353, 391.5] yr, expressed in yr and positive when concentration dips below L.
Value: 2.6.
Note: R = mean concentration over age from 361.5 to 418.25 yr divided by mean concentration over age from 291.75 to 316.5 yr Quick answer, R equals 0.75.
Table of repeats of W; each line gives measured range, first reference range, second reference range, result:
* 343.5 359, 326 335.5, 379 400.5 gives 3.38 yr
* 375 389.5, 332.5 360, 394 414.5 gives 1.30 yr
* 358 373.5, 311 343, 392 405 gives 1.63 yr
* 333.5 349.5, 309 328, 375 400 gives -0.30 yr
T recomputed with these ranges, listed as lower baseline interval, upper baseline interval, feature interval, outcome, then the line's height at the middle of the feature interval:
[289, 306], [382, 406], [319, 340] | -1.90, 11.8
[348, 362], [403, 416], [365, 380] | -1.60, 8.75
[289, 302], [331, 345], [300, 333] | -0.61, 12.7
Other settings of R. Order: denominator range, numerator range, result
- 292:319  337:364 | 0.78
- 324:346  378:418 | 0.75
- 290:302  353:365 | 0.69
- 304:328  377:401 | 0.73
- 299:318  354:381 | 0.71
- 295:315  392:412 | 0.73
